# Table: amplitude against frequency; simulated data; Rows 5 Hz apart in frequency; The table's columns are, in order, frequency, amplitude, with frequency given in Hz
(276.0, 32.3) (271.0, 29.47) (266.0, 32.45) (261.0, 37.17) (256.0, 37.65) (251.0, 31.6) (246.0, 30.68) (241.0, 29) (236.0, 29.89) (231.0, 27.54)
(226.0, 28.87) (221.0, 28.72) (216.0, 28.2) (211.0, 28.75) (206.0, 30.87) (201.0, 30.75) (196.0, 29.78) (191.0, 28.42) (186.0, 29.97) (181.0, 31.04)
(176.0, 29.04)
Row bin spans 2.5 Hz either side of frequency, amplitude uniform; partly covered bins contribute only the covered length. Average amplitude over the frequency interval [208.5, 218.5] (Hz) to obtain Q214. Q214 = 28.5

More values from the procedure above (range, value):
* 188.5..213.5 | 29.7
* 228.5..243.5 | 28.8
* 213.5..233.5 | 28.3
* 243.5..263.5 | 34.3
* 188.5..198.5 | 29.1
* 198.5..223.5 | 29.5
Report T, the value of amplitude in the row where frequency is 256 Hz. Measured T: 37.65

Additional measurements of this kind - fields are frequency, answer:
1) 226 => 28.87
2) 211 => 28.75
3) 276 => 32.3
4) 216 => 28.2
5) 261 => 37.17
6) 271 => 29.47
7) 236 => 29.89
